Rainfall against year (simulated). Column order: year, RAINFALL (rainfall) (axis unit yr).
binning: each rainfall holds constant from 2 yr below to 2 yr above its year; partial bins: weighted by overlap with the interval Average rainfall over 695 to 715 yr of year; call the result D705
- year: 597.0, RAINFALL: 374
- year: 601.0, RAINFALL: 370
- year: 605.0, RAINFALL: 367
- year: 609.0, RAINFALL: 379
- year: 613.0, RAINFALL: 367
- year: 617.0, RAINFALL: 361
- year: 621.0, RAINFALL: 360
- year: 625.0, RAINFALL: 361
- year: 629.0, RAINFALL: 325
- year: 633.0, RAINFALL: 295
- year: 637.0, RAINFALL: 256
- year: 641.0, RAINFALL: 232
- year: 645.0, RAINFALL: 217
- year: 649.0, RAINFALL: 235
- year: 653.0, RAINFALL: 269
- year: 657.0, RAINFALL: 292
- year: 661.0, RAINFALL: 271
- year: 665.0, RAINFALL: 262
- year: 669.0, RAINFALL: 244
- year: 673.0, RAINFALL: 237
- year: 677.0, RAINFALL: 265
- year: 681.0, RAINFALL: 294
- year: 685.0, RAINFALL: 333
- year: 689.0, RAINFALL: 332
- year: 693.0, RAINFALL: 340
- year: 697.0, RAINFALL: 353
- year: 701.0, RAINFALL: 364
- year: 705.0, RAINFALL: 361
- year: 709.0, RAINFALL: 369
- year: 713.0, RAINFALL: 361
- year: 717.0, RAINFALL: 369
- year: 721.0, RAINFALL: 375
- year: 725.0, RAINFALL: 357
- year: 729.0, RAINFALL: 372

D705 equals 362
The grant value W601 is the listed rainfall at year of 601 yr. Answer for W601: 370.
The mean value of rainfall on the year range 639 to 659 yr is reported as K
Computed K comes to 249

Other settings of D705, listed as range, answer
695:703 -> 358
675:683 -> 280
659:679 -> 256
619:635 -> 335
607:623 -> 367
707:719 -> 366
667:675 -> 240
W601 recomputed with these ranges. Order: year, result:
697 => 353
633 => 295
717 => 369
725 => 357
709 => 369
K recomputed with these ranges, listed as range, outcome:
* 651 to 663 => 277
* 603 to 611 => 373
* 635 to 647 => 235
